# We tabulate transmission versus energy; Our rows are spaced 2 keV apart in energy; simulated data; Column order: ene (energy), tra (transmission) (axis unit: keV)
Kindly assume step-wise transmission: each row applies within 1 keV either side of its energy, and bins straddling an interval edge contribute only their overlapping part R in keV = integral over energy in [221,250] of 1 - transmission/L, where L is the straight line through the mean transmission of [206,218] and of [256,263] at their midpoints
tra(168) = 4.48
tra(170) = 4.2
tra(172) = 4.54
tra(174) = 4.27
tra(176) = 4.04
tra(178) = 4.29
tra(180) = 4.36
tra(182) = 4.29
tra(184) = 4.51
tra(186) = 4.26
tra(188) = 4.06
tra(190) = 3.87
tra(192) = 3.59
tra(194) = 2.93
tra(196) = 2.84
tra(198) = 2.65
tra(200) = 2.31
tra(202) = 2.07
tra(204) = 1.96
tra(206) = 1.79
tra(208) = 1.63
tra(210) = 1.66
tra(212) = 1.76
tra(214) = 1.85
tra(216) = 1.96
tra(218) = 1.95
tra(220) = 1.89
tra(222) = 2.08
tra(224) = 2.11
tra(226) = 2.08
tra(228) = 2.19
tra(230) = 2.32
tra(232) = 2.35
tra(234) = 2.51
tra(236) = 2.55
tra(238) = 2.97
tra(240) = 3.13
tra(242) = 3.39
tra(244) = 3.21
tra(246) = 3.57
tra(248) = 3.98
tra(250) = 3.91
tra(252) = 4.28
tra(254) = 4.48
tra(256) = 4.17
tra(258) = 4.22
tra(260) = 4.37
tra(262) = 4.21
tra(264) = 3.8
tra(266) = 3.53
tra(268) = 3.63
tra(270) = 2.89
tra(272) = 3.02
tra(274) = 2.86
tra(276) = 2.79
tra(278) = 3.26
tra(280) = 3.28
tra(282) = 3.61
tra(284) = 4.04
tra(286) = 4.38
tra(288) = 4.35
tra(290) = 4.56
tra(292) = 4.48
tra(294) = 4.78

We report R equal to 2.4 keV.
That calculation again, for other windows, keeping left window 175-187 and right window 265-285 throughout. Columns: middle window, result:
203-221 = 9.69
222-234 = 4.96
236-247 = 1.37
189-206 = 5.80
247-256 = -1.59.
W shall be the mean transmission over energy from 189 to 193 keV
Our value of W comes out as 3.73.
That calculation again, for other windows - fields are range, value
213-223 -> 1.95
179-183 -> 4.33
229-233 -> 2.33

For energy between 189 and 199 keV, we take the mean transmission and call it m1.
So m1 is 3.18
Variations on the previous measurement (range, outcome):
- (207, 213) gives 1.68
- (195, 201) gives 2.6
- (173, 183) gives 4.25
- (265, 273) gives 3.27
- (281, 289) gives 4.09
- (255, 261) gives 4.25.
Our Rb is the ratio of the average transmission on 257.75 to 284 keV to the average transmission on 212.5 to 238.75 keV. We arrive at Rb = 1.59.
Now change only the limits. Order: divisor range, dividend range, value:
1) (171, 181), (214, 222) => 0.45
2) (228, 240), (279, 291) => 1.58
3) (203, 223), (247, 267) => 2.21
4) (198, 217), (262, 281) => 1.70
